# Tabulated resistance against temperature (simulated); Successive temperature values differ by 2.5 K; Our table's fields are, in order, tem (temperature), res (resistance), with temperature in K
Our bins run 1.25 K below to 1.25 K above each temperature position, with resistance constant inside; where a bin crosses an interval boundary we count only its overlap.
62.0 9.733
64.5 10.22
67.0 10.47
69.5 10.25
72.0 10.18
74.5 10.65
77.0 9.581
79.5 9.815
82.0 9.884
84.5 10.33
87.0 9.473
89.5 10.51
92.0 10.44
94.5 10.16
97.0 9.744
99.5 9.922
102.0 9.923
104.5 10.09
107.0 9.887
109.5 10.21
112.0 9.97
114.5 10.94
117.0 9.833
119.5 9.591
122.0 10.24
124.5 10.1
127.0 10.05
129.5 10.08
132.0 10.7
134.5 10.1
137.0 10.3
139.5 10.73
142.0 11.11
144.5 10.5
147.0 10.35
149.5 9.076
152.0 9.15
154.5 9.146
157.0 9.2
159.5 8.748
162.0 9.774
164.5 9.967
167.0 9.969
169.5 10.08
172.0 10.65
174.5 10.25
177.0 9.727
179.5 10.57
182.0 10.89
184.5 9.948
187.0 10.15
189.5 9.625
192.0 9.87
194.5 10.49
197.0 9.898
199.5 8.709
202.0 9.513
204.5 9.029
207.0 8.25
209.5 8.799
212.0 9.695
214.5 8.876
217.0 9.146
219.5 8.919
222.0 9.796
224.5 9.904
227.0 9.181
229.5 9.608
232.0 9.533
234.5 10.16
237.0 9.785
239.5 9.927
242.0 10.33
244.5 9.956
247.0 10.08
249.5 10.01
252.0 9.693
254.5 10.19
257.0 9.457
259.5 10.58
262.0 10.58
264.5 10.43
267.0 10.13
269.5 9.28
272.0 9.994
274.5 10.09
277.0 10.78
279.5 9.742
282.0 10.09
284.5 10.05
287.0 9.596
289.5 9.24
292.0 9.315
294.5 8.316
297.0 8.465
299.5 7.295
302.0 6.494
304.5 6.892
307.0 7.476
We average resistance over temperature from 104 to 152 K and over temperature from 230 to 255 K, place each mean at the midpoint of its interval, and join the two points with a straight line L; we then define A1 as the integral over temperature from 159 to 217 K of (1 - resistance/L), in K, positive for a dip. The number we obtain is 1.97 K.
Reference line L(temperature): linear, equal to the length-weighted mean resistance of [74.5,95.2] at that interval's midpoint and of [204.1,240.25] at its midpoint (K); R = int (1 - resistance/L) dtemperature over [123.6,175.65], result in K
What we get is -1.4 K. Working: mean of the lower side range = 10.1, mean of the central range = 10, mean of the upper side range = 9.37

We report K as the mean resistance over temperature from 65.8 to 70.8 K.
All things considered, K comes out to 10.4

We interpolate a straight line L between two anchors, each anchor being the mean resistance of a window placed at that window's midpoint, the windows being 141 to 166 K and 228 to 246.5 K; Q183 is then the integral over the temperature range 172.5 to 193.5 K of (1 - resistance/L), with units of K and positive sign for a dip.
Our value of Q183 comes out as -0.8 K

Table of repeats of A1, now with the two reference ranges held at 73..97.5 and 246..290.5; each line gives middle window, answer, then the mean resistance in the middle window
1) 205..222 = 1.7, 9.01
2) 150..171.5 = 1.1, 9.53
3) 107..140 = -0.5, 10.2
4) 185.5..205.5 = 0.7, 9.67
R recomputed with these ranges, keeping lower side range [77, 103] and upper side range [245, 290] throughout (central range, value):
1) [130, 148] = -0.94 K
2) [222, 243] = 0.45 K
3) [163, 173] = -0.14 K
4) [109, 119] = -0.19 K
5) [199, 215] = 1.61 K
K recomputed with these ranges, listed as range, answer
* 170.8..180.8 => 10.3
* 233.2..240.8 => 9.96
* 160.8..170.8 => 9.95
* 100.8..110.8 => 10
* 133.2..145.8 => 10.5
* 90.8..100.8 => 10.1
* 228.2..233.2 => 9.57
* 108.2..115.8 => 10.4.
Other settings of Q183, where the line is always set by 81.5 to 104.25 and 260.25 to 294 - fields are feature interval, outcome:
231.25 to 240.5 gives 0.08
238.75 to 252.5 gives -0.10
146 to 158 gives 0.77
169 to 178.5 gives -0.19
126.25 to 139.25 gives -0.35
